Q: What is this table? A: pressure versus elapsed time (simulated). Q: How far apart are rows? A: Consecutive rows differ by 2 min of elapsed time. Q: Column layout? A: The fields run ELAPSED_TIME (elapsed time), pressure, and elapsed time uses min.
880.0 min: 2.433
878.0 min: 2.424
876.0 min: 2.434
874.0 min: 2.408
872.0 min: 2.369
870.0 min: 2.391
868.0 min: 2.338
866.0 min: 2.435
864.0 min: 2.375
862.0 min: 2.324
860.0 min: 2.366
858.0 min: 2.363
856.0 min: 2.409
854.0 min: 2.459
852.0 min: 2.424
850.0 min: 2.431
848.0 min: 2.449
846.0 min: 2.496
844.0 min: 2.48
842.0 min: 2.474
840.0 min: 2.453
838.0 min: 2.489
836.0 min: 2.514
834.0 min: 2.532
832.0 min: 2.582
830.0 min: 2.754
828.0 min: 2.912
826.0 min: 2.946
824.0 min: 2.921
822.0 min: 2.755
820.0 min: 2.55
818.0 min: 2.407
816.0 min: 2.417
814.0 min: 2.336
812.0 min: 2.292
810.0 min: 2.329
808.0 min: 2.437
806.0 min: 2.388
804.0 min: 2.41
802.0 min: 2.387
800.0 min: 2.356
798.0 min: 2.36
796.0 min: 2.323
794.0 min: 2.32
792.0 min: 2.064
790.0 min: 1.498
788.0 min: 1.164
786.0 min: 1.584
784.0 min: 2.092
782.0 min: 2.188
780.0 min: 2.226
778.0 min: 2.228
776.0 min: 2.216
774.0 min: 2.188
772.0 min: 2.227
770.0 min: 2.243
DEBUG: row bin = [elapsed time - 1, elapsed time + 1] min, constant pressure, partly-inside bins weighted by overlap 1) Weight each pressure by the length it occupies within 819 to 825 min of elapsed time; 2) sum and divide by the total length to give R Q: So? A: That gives 2.74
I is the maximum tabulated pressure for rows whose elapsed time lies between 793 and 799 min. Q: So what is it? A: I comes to 2.36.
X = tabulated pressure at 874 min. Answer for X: 2.408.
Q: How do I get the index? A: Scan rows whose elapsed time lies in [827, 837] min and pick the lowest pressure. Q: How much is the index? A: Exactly 2.514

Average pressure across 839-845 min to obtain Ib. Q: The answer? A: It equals 2.47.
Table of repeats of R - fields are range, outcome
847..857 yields 2.43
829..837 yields 2.6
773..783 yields 2.21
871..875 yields 2.39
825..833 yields 2.8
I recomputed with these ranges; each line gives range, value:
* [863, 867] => 2.435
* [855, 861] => 2.409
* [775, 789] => 2.228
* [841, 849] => 2.496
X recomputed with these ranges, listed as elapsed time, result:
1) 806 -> 2.388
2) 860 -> 2.366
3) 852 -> 2.424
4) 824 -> 2.921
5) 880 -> 2.433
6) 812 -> 2.292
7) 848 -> 2.449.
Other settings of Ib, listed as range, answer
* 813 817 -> 2.38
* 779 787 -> 2.02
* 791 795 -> 2.19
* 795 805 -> 2.37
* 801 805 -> 2.4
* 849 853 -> 2.43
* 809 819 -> 2.36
